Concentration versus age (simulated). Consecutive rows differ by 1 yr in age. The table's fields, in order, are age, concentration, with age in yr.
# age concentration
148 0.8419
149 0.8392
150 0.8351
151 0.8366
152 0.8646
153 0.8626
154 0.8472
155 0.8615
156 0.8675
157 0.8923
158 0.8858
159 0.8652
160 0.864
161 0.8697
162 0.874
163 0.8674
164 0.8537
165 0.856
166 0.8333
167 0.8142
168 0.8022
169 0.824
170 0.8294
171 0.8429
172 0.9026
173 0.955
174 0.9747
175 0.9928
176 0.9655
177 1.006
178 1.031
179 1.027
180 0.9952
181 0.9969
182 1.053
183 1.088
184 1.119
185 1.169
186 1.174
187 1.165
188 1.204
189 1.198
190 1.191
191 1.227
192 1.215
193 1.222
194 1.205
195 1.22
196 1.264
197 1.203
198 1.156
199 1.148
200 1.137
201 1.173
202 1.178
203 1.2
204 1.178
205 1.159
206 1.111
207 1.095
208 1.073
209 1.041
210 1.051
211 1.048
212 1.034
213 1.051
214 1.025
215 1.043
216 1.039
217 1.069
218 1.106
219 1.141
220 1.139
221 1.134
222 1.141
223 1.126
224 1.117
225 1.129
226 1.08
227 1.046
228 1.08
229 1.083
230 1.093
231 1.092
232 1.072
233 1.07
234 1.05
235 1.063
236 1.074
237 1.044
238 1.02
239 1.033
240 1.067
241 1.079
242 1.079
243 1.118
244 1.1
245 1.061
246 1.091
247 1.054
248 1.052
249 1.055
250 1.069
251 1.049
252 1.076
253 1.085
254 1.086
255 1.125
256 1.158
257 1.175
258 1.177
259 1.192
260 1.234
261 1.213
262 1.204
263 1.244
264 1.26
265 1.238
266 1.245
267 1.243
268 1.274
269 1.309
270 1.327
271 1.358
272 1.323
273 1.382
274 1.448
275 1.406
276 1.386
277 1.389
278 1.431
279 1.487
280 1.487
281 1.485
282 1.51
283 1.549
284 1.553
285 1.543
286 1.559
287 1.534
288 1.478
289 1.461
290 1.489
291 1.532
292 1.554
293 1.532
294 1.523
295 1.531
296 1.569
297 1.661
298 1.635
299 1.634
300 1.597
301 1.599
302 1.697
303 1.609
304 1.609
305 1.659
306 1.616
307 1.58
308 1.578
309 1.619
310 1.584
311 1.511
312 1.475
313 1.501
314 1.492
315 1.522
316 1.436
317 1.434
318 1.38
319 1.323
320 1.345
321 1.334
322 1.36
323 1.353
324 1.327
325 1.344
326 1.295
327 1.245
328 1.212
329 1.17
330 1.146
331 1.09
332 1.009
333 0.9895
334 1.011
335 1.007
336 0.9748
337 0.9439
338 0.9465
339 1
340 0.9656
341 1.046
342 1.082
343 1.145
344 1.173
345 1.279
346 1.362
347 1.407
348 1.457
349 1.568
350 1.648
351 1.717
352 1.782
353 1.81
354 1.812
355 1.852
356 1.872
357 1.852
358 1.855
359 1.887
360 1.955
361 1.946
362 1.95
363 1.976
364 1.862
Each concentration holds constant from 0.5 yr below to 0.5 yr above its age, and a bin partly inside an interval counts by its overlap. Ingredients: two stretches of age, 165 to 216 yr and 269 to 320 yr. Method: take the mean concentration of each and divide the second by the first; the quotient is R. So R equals 1.41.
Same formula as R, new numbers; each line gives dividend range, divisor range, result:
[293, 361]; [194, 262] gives 1.30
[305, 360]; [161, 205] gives 1.32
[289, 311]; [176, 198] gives 1.39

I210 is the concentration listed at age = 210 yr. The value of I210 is 1.051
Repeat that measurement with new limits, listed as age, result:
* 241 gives 1.079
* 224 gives 1.117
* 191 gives 1.227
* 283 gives 1.549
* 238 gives 1.02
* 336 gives 0.9748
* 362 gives 1.95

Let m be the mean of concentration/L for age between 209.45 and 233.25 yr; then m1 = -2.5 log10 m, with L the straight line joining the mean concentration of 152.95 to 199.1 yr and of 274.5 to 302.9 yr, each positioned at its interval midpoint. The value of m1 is 0.13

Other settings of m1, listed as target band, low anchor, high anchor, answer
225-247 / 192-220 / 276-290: 0.183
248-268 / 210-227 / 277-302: 0.152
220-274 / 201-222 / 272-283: 0.126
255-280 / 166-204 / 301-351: -0.061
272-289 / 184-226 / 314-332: -0.179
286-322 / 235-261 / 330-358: -0.235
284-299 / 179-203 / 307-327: -0.126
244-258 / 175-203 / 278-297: 0.255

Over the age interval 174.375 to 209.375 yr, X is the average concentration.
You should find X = 1.13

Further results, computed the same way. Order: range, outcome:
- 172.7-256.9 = 1.1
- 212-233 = 1.09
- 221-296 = 1.25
